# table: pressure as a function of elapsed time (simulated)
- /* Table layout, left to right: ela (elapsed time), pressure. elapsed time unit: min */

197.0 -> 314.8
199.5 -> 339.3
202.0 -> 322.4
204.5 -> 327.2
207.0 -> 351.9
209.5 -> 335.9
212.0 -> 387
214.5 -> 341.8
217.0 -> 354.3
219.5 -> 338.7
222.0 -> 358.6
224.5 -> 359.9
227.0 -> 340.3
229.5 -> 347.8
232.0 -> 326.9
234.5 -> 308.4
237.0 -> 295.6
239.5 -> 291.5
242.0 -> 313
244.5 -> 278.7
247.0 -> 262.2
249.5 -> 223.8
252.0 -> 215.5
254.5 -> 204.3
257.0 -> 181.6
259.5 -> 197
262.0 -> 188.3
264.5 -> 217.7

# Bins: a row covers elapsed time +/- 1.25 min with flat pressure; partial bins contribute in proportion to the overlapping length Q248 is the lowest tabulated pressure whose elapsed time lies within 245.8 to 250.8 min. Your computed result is 223.8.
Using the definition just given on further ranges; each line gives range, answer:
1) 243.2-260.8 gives 181.6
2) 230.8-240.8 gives 291.5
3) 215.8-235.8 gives 308.4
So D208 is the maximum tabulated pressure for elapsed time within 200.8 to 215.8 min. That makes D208 387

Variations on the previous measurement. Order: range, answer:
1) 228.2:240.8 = 347.8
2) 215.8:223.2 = 358.6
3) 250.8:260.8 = 215.5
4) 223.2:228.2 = 359.9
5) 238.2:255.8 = 313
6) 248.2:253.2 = 223.8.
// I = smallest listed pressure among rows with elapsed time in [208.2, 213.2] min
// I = 335.9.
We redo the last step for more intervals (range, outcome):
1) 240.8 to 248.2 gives 262.2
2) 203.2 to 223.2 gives 327.2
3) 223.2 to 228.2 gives 340.3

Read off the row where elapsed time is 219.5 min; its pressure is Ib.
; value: 338.7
